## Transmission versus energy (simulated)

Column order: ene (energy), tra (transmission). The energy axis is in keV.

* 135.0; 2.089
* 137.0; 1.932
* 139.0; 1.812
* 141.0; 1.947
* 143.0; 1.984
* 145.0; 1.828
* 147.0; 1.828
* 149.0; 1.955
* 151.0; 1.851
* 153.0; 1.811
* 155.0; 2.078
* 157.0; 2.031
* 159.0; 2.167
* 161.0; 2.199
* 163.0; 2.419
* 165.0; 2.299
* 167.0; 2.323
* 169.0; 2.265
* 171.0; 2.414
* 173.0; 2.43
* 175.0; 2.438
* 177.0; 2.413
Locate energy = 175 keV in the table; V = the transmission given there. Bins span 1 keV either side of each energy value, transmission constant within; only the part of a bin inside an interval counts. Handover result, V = 2.438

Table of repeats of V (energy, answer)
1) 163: 2.419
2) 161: 2.199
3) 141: 1.947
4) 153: 1.811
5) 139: 1.812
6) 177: 2.413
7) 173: 2.43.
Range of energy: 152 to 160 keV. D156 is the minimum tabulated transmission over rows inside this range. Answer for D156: 1.811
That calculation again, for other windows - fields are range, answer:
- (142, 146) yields 1.828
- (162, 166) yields 2.299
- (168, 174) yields 2.265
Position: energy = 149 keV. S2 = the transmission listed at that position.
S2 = 1.955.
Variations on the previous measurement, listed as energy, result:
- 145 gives 1.828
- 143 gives 1.984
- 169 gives 2.265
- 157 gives 2.031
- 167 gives 2.323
